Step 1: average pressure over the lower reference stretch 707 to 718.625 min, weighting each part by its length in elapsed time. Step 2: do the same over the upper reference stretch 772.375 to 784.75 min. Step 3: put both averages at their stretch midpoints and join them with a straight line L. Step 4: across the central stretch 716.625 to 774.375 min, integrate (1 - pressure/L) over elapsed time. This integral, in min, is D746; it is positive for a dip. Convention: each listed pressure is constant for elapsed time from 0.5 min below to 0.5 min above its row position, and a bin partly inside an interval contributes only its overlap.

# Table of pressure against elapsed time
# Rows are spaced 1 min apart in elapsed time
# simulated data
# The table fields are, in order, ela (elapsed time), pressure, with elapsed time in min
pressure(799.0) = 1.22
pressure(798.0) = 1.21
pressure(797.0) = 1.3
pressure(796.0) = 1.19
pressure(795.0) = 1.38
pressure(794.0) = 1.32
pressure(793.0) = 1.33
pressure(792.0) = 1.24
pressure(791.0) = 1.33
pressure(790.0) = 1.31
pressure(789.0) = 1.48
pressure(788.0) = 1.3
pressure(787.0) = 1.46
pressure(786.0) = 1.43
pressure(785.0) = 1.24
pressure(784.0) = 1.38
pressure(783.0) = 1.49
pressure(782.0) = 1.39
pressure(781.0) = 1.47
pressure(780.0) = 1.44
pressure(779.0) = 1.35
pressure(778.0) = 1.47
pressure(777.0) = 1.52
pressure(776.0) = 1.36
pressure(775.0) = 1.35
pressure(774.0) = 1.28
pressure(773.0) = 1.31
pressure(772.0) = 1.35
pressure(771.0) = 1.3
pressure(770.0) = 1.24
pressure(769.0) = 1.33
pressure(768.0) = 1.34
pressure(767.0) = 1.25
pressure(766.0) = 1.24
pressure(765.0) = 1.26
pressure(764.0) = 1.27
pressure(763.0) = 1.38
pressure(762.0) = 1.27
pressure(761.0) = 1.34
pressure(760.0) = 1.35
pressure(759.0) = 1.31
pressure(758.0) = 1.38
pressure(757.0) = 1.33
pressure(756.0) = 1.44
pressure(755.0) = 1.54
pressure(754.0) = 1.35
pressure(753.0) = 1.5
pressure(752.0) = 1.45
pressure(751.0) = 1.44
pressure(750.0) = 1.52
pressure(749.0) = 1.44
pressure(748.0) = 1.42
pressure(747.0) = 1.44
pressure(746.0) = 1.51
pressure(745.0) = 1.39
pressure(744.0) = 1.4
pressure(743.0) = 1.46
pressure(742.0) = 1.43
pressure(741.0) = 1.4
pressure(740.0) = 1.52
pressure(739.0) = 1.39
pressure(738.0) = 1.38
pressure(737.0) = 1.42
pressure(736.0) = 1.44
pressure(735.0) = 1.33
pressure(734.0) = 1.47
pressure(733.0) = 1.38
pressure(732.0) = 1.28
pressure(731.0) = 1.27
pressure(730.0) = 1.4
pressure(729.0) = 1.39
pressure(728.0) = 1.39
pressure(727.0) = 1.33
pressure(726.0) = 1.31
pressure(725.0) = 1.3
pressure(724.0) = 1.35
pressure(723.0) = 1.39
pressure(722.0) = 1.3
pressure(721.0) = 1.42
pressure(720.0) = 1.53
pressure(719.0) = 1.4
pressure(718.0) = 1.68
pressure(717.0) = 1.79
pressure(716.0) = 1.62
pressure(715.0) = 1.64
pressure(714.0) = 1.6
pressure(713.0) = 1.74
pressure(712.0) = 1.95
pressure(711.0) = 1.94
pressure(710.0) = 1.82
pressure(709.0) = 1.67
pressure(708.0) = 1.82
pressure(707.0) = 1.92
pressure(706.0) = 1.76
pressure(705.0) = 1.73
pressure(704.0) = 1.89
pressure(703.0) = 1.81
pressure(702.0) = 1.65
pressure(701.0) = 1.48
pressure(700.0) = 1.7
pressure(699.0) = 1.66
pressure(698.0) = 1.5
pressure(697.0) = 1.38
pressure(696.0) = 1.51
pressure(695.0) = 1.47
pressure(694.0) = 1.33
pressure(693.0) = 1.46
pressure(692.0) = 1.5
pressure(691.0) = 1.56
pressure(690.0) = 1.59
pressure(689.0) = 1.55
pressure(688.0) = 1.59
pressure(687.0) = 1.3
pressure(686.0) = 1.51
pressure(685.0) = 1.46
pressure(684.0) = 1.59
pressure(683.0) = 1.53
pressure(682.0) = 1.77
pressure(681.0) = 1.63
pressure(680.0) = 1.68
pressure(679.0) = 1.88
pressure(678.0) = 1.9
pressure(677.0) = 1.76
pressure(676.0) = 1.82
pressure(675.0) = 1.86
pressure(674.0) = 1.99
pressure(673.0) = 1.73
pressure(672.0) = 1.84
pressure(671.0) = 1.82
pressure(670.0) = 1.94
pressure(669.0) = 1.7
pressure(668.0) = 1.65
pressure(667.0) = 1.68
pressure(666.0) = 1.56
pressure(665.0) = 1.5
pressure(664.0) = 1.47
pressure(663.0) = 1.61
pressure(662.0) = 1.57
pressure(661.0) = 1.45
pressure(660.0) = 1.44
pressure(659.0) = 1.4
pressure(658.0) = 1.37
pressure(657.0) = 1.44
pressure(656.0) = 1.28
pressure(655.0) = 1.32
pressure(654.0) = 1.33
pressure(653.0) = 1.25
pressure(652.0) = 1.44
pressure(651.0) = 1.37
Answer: 6.9 min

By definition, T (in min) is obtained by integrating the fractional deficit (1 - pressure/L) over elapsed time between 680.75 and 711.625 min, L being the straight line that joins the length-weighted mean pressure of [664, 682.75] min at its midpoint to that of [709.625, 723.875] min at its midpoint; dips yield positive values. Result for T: 1.2 min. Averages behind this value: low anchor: 1.75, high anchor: 1.62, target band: 1.62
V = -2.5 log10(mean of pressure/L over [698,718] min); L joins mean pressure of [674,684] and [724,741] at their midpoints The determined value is -0.125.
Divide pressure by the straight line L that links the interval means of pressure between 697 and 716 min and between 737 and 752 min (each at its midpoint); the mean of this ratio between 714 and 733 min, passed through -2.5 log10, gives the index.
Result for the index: 0.12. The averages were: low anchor 1.73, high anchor 1.44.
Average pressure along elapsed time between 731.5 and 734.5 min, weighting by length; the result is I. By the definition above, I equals 1.38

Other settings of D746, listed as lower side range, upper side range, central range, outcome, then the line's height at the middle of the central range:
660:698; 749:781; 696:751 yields -1.35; 1.49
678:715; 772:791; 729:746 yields 1.32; 1.52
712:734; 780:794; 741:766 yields 0.42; 1.42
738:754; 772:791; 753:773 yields 1.17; 1.42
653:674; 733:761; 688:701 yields -0.10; 1.51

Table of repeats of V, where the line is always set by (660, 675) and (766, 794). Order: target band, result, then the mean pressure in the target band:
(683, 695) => 0.085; 1.5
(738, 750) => 0.017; 1.44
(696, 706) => -0.042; 1.64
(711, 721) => -0.083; 1.66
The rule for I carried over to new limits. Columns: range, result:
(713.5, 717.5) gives 1.66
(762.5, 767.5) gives 1.28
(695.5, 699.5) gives 1.51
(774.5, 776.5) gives 1.35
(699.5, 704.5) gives 1.71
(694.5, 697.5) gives 1.45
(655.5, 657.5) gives 1.36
